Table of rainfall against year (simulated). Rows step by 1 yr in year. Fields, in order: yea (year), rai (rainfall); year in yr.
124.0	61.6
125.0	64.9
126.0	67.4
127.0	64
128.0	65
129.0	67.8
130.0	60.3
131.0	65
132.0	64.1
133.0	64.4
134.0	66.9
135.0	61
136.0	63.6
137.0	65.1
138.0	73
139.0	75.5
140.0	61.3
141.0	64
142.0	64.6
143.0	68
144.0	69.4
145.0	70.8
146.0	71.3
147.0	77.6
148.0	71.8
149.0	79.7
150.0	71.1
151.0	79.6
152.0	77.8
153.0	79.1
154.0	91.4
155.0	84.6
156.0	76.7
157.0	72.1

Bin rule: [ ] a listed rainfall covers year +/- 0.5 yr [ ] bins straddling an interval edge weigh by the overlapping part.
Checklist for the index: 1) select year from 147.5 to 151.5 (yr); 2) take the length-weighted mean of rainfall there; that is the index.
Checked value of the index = 75.5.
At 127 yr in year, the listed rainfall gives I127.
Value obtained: 64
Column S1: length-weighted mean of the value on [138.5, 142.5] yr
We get 66.3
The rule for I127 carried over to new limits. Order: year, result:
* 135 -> 61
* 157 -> 72.1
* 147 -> 77.6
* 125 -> 64.9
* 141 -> 64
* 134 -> 66.9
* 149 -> 79.7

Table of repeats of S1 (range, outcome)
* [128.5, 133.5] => 64.3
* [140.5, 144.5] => 66.5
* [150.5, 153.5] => 78.8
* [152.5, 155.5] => 85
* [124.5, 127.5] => 65.4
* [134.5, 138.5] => 65.7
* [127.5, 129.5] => 66.4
